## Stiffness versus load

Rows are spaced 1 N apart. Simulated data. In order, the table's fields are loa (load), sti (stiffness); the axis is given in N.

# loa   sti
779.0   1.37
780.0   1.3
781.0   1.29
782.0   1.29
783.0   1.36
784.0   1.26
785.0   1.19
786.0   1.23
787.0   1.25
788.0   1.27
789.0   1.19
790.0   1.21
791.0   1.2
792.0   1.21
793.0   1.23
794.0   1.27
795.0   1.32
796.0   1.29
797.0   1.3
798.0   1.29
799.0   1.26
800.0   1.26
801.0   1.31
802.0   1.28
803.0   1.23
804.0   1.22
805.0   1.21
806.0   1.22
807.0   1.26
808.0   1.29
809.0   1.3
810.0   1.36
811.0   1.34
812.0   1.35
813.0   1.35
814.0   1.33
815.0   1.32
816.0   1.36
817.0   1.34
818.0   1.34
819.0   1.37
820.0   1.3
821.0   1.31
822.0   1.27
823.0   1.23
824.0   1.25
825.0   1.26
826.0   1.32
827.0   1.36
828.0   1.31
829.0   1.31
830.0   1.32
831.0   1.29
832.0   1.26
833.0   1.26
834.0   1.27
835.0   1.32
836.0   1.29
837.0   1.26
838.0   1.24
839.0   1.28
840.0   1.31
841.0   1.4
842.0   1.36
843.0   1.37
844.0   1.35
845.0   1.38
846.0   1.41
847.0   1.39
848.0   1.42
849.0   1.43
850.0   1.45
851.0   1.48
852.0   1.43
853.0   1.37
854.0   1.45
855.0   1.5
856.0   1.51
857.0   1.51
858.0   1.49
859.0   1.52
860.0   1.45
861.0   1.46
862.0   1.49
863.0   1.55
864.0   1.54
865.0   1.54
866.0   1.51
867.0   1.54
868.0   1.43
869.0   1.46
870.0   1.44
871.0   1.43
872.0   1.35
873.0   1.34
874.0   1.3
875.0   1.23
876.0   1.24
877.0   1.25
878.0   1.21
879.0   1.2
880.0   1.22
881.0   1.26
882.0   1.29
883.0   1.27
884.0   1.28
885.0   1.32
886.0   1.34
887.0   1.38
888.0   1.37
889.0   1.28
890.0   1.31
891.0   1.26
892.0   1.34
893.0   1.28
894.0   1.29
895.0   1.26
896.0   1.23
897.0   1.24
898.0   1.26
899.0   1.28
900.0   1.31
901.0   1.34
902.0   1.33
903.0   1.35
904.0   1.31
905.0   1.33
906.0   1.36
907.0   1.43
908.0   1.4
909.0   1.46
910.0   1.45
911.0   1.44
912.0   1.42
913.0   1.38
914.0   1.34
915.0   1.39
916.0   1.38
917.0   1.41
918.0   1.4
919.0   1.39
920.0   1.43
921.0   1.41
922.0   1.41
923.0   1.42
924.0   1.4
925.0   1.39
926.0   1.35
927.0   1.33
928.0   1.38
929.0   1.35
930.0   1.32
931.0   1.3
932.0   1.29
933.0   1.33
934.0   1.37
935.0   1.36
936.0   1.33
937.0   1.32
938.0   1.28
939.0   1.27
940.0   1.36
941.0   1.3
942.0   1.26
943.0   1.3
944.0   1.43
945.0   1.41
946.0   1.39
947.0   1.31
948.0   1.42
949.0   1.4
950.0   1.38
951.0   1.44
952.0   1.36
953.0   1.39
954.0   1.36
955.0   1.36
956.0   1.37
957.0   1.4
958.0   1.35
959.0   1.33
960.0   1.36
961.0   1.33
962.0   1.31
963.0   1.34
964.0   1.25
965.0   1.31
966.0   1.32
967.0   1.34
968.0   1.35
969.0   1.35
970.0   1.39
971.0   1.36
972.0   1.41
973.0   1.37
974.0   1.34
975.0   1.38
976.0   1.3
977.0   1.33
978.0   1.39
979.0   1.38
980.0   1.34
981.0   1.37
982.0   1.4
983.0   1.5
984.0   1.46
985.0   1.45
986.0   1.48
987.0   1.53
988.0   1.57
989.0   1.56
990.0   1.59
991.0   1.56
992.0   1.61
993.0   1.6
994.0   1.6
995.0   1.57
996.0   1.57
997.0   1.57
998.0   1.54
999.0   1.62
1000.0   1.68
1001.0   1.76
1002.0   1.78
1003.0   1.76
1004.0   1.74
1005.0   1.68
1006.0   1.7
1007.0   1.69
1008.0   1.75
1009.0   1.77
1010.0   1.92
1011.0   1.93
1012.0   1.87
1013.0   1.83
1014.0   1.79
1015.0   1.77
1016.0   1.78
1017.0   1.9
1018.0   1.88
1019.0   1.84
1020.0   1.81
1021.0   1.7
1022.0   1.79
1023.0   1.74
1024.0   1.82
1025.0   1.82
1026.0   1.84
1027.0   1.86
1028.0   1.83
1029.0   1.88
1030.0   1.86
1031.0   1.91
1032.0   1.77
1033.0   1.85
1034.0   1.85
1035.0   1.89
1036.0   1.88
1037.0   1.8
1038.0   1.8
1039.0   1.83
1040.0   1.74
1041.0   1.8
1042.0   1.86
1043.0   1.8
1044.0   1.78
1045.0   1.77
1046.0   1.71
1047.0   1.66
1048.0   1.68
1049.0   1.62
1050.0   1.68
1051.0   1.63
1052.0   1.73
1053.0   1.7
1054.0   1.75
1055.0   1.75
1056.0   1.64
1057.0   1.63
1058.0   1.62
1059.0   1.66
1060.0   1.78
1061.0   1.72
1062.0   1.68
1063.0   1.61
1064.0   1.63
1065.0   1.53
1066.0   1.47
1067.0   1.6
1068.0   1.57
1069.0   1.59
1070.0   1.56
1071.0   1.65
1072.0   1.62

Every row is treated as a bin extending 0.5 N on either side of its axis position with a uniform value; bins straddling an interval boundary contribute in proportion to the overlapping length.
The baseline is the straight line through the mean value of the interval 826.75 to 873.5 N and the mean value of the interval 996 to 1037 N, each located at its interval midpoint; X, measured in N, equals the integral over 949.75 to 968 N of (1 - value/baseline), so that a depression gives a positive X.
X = 3.4 N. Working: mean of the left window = 1.4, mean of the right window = 1.79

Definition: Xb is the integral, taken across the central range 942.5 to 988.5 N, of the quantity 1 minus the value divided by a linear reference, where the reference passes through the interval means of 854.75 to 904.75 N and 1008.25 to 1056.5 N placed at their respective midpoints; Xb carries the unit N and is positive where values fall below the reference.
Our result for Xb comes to 6.4 N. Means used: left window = 1.36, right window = 1.79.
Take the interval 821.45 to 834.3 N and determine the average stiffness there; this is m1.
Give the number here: 1.29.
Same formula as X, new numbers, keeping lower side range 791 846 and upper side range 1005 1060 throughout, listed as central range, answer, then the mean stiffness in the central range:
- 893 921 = 2.66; 1.36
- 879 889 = 1.03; 1.3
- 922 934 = 1.48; 1.35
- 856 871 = -1.01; 1.49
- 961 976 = 2.69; 1.34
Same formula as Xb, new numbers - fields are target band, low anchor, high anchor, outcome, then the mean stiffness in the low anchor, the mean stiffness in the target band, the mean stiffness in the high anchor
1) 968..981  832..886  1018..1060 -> 2.14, 1.38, 1.36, 1.77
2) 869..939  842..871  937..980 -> 3.56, 1.46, 1.34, 1.35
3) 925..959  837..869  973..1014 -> 4.00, 1.44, 1.35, 1.59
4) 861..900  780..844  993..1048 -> 2.90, 1.29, 1.34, 1.77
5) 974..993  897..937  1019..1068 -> 1.32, 1.37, 1.46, 1.74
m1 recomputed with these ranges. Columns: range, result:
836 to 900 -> 1.36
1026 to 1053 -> 1.79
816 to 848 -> 1.32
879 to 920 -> 1.33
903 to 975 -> 1.36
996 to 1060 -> 1.77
